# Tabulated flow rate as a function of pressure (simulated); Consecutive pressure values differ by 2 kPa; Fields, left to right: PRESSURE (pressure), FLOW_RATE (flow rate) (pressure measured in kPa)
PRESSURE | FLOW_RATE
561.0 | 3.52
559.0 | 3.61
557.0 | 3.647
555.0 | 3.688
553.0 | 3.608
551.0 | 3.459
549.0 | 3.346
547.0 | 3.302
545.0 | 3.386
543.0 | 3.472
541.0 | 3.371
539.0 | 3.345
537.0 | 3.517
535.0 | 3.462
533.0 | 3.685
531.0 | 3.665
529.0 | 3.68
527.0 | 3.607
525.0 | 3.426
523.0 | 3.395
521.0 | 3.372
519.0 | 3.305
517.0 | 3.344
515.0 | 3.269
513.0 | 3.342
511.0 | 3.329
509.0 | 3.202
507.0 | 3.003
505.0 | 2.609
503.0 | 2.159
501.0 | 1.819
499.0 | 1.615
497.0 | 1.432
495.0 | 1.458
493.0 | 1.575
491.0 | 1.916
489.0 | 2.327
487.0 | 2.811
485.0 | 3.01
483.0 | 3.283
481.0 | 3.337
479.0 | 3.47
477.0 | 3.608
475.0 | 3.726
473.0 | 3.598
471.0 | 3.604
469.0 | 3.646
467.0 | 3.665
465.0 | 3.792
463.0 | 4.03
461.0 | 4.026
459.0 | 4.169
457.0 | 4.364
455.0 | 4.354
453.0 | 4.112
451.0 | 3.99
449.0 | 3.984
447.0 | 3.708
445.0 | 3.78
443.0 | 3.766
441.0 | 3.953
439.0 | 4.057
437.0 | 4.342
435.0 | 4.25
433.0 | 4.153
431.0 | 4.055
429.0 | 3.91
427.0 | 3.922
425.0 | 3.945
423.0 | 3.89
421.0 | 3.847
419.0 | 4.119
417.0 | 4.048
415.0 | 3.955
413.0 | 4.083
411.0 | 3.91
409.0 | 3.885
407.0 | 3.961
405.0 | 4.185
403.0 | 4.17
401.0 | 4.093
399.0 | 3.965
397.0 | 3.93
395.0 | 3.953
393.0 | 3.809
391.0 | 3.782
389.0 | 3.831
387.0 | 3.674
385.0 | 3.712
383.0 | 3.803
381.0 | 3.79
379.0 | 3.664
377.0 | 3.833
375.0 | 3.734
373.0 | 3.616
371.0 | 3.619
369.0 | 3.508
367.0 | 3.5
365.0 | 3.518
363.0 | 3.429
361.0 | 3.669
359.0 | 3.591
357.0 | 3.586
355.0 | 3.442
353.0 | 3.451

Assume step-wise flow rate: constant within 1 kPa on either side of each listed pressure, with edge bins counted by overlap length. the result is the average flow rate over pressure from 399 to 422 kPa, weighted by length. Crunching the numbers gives 4.02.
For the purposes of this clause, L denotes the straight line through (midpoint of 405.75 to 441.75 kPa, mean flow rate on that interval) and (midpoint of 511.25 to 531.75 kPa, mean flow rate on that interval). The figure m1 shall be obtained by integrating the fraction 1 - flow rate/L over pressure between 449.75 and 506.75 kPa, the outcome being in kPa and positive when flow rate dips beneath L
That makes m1 9.0 kPa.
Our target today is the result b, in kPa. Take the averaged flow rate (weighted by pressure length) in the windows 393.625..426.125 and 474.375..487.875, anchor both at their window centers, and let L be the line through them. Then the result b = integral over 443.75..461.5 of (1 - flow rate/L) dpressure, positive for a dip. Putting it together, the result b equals -2.3 kPa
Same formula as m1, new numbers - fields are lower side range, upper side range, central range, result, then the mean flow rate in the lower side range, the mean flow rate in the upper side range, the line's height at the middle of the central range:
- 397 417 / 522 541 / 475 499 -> 7.34 kPa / 4.02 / 3.52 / 3.7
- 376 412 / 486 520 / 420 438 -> -3.13 kPa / 3.89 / 2.5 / 3.44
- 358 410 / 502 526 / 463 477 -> -1.39 kPa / 3.78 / 3.15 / 3.36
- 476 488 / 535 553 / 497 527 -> 3.79 kPa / 3.25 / 3.41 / 3.33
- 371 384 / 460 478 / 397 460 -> -4.89 kPa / 3.73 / 3.74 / 3.74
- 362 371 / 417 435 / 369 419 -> -1.87 kPa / 3.5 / 4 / 3.73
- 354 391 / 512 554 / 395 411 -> -1.81 kPa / 3.64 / 3.45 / 3.61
